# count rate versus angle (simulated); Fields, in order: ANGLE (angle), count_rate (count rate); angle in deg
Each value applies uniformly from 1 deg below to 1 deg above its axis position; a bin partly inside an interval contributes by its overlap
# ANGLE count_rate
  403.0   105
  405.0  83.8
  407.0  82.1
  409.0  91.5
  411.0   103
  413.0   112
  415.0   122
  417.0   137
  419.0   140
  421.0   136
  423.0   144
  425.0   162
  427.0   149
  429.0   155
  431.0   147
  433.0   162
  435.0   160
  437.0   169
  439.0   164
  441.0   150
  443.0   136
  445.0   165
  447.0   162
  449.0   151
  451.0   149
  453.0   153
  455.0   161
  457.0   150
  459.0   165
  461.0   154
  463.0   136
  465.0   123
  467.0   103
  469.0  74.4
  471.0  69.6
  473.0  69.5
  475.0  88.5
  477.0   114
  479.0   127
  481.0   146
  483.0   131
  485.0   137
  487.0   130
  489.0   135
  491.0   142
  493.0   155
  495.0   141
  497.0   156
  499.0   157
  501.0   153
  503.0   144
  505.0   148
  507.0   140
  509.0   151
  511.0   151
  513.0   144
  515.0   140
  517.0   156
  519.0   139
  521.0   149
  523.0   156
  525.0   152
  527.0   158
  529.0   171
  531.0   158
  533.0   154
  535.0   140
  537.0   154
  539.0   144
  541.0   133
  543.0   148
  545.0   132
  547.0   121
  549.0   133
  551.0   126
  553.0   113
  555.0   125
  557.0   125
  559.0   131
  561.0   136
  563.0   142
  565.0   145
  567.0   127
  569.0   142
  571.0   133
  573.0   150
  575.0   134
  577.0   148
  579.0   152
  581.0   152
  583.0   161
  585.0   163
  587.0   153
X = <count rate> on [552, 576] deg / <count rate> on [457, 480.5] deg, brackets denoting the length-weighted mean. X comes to 1.2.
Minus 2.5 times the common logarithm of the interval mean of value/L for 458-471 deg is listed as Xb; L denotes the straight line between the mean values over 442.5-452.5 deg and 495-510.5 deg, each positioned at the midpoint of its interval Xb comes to 0.244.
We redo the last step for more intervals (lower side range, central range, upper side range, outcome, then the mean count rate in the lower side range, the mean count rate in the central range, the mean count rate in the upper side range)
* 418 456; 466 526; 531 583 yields 0.097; 153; 133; 138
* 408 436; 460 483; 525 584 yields 0.247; 137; 110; 141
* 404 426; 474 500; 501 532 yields 0.050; 119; 135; 151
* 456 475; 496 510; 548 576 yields -0.226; 115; 150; 133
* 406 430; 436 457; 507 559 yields -0.184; 128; 156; 143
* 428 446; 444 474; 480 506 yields 0.151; 156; 132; 144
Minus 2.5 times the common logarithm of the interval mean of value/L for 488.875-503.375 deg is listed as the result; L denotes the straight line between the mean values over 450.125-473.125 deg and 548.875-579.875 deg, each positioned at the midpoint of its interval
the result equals -0.146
